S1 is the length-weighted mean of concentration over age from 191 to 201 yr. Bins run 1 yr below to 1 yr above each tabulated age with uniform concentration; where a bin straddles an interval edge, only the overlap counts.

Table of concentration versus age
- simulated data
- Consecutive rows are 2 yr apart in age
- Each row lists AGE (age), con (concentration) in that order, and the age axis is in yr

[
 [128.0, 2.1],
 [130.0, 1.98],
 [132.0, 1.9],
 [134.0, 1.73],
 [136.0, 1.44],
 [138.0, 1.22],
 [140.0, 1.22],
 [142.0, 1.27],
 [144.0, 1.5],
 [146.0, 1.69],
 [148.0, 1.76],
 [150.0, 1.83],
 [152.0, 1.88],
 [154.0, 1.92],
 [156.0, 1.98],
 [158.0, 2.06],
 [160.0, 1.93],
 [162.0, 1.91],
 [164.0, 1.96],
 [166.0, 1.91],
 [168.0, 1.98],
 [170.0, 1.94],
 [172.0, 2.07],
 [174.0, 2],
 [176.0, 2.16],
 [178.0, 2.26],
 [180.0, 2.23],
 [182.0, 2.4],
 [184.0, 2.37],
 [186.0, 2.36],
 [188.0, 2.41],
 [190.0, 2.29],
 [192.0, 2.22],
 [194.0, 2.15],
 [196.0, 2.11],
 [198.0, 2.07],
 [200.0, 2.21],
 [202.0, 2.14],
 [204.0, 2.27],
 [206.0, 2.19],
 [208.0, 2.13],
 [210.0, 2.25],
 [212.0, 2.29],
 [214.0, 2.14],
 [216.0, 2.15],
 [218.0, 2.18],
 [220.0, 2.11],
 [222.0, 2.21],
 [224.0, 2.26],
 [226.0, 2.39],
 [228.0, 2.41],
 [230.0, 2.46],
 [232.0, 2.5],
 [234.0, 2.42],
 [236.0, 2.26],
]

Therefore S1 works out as 2.15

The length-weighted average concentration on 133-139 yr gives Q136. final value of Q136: 1.46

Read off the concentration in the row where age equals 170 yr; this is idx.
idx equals 1.94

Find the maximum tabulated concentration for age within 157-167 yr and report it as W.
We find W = 2.06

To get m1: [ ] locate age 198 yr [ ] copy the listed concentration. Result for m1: 2.07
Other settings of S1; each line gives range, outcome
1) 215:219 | 2.17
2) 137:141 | 1.22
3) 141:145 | 1.39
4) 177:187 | 2.32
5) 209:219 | 2.2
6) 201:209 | 2.18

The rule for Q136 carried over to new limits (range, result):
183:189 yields 2.38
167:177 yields 2.03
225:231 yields 2.42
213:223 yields 2.16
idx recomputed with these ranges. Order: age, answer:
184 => 2.37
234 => 2.42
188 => 2.41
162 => 1.91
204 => 2.27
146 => 1.69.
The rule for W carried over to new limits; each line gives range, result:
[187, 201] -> 2.41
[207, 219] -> 2.29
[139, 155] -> 1.92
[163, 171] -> 1.98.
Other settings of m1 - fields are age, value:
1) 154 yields 1.92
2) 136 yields 1.44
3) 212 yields 2.29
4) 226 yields 2.39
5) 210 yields 2.25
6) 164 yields 1.96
